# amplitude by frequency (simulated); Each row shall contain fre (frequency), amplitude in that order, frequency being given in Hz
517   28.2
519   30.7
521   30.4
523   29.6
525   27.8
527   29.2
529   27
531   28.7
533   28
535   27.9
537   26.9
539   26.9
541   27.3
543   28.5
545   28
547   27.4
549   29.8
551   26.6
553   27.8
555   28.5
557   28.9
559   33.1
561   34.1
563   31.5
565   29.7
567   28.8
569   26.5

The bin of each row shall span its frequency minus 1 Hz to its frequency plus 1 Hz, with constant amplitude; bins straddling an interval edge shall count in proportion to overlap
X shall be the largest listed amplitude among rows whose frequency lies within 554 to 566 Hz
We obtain 34.1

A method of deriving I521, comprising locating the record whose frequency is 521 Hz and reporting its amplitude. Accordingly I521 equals 30.4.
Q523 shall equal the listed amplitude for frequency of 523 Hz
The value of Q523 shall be 29.6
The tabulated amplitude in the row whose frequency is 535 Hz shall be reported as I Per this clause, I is 27.9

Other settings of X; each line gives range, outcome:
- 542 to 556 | 29.8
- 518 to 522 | 30.7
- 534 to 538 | 27.9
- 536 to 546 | 28.5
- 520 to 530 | 30.4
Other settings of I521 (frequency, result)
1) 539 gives 26.9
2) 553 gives 27.8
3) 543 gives 28.5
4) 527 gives 29.2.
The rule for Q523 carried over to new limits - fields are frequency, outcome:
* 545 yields 28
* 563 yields 31.5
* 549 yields 29.8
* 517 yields 28.2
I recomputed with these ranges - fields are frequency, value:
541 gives 27.3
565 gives 29.7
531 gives 28.7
